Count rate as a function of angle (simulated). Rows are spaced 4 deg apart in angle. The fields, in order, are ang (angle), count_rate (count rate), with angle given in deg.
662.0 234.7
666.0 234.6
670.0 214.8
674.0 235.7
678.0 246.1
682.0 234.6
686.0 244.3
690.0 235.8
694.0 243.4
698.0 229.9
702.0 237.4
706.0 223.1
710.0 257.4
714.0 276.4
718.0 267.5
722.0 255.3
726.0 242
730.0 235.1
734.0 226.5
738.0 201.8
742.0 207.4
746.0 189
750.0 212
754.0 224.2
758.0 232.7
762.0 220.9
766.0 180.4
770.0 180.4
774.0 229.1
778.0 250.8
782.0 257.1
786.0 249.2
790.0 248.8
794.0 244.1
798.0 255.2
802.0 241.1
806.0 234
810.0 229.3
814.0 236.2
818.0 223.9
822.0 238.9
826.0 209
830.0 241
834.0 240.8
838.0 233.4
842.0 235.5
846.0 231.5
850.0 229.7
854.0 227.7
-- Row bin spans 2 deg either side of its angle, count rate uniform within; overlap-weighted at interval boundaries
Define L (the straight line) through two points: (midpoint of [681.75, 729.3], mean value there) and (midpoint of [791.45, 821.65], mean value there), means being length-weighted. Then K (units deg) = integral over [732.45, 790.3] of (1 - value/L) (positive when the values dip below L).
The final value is 5.2 deg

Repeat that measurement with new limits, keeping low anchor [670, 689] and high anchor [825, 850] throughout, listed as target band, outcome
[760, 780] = 1.9 deg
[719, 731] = -0.6 deg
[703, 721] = -1.4 deg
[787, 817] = -0.9 deg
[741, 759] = 1.8 deg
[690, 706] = 0.1 deg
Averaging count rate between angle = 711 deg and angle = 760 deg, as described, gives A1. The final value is 231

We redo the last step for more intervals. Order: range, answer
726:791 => 222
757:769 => 207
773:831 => 239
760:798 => 230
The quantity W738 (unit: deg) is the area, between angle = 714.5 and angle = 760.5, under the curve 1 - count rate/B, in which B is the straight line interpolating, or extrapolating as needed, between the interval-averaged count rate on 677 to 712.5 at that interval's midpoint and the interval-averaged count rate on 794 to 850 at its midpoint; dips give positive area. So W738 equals 1.9 deg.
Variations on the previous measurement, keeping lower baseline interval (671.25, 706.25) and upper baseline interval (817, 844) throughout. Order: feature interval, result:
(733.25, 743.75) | 1.1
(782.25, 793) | -0.8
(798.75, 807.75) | -0.3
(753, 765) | 0.6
